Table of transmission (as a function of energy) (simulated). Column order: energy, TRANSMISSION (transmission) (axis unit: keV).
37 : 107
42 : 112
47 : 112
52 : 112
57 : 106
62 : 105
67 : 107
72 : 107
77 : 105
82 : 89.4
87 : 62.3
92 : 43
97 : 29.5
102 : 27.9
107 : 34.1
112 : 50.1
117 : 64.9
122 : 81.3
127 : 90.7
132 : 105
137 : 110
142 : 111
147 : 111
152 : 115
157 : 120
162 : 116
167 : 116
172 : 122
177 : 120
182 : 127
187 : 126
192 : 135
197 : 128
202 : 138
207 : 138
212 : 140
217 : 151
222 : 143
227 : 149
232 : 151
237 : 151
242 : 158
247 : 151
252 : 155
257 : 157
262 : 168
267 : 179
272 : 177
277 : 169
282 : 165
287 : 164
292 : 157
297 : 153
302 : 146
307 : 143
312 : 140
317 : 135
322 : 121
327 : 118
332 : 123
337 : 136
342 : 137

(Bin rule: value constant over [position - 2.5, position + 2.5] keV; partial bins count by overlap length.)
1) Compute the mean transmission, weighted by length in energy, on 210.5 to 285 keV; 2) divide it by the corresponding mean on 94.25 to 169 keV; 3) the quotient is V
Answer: 1.9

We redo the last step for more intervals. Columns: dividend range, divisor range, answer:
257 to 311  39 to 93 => 1.65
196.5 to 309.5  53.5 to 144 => 1.93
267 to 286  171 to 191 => 1.37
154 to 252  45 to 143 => 1.66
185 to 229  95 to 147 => 1.91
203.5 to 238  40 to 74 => 1.34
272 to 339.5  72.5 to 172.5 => 1.71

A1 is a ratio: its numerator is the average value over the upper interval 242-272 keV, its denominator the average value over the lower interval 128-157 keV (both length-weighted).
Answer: 1.48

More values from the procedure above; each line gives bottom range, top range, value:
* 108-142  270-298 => 1.97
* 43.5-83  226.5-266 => 1.47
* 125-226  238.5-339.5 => 1.22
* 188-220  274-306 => 1.15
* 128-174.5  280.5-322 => 1.31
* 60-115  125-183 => 1.65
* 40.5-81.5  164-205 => 1.18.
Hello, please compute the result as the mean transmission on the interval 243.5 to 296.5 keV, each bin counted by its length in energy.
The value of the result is 164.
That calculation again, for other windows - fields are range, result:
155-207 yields 125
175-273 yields 147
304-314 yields 142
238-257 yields 155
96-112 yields 33.7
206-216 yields 141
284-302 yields 157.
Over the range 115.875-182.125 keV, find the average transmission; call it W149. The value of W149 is 108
